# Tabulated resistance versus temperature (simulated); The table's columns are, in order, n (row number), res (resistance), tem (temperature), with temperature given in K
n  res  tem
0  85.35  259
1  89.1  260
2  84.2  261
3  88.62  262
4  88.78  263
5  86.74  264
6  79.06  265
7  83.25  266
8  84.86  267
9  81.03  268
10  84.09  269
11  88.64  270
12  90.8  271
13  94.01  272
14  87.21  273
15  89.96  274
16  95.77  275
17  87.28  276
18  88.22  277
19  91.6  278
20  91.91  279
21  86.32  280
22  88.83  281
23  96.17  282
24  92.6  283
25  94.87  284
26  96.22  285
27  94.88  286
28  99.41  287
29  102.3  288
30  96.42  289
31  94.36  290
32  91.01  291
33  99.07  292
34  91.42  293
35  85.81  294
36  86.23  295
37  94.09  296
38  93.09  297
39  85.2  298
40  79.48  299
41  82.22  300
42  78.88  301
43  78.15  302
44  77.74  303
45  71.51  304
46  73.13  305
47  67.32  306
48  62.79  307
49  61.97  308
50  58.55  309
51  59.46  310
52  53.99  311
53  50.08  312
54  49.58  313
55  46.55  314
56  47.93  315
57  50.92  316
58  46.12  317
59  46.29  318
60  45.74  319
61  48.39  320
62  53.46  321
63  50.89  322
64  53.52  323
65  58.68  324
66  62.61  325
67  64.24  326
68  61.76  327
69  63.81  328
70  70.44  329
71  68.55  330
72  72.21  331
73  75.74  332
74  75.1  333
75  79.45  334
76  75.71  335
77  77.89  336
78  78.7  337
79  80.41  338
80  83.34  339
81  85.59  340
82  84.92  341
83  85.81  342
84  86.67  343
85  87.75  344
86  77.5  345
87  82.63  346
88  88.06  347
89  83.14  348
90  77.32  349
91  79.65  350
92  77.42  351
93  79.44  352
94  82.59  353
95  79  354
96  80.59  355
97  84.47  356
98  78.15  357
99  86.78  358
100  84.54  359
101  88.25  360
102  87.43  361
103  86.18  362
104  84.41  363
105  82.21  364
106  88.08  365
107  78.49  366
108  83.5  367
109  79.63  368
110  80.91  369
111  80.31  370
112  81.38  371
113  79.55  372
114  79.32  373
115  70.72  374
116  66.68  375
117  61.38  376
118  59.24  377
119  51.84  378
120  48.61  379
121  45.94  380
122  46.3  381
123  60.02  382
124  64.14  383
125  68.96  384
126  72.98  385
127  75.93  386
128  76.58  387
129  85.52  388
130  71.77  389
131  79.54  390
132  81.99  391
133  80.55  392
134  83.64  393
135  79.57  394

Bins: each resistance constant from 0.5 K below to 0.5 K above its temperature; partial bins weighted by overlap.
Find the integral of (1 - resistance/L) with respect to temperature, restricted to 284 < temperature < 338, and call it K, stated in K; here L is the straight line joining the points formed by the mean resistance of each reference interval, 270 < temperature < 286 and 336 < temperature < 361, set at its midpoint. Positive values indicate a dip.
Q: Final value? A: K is 9.7 K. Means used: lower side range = 91.5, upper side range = 82.6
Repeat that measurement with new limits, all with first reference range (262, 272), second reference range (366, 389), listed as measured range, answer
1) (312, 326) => 4.8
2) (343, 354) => -1.2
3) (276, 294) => -2.2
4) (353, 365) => -2.0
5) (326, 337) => 0.6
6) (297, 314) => 2.5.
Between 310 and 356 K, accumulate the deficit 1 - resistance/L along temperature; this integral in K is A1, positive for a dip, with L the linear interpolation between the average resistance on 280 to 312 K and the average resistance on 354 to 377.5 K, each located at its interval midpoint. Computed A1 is 6.8 K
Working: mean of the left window 83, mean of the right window 79.6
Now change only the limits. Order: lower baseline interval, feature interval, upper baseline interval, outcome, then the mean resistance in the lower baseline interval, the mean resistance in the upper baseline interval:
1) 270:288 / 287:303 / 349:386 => 0.0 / 92.3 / 74.7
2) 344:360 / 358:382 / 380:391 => 0.6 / 81.8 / 69.6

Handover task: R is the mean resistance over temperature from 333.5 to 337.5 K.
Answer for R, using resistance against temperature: 77.9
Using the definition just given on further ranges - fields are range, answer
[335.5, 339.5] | 80.1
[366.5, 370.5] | 81.1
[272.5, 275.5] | 91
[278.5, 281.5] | 89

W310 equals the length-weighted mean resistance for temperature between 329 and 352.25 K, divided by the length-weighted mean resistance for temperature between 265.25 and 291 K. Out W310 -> 0.88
